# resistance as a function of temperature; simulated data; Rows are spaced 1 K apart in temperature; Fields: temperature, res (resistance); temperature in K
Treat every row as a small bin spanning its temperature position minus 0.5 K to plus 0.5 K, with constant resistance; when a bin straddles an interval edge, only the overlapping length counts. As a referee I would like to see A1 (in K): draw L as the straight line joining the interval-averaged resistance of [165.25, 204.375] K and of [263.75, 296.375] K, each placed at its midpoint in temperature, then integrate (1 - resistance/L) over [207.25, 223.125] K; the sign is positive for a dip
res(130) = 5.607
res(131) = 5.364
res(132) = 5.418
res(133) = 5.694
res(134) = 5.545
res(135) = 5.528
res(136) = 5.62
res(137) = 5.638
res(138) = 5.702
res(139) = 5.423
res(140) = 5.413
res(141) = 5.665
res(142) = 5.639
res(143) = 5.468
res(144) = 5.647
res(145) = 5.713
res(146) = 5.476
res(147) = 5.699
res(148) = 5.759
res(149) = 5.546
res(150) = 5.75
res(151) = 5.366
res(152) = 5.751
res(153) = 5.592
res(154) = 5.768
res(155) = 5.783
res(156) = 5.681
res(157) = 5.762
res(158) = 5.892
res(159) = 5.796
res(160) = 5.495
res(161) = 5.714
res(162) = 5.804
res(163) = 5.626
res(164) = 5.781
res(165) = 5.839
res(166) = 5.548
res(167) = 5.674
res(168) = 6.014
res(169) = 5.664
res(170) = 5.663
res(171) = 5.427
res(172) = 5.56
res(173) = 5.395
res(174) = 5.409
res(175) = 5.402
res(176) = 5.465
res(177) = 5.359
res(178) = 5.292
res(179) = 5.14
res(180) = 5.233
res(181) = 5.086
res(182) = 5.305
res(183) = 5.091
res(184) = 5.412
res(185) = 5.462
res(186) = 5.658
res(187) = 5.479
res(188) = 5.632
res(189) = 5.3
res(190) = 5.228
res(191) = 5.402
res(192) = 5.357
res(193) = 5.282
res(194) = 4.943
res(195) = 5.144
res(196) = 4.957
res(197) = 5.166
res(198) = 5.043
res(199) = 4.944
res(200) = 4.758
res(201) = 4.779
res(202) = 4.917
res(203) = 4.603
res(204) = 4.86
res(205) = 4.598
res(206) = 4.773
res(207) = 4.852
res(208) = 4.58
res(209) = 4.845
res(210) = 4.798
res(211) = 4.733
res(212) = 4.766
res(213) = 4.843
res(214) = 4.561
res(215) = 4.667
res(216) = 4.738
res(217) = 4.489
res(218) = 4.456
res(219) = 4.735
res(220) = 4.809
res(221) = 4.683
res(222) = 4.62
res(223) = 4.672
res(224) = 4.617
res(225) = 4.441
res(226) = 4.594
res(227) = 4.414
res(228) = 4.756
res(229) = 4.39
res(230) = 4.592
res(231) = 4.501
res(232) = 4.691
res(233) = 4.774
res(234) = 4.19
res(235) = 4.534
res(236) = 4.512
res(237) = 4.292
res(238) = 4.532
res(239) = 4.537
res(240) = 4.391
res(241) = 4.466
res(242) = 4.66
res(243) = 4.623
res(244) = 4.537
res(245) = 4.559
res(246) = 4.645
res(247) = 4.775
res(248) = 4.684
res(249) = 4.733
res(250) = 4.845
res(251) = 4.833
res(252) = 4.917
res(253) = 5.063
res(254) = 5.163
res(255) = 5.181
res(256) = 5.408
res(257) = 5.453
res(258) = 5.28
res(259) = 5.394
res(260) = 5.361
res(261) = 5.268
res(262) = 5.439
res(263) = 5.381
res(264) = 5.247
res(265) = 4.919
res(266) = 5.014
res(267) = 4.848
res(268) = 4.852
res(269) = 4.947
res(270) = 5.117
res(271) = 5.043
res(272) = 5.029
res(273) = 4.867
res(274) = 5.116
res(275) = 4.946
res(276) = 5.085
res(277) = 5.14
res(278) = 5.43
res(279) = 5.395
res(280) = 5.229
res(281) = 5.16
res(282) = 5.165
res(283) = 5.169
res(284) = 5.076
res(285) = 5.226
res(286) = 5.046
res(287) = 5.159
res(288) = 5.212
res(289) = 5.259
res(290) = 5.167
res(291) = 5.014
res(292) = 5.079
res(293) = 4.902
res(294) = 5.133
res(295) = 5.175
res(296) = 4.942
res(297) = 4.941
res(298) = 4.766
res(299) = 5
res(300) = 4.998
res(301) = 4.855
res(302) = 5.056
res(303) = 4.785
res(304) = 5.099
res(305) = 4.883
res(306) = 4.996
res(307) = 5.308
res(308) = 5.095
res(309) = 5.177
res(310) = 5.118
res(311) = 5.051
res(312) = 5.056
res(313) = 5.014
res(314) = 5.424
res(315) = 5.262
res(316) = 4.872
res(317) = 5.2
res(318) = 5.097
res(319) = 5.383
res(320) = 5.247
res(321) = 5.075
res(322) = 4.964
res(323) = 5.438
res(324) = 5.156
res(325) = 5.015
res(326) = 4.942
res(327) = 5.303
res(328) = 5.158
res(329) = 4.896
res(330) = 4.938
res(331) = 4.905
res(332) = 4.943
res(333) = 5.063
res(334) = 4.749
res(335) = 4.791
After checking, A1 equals 1.6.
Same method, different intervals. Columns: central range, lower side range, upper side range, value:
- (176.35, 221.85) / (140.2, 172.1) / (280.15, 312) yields 4.1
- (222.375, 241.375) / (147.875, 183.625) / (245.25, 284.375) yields 2.6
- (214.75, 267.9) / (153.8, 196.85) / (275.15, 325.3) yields 5.0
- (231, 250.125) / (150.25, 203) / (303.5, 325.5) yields 2.6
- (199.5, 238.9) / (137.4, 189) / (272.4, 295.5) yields 5.3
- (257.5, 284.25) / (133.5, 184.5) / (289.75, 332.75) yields 0.3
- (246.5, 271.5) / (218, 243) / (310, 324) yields -1.7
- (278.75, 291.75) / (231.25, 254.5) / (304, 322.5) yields -0.6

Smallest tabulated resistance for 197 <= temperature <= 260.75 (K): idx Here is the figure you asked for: 4.19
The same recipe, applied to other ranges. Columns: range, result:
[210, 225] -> 4.441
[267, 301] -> 4.766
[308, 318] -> 4.872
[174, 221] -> 4.456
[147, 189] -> 5.086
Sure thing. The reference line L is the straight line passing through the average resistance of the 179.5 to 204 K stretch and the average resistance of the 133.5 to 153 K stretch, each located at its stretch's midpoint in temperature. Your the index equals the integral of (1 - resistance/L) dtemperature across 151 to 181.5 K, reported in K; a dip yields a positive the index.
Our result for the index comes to -1.1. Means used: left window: 5.6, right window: 5.17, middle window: 5.58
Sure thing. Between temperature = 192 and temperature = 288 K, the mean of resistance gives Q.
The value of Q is 4.87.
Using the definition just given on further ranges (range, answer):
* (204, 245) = 4.61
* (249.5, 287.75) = 5.14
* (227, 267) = 4.83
